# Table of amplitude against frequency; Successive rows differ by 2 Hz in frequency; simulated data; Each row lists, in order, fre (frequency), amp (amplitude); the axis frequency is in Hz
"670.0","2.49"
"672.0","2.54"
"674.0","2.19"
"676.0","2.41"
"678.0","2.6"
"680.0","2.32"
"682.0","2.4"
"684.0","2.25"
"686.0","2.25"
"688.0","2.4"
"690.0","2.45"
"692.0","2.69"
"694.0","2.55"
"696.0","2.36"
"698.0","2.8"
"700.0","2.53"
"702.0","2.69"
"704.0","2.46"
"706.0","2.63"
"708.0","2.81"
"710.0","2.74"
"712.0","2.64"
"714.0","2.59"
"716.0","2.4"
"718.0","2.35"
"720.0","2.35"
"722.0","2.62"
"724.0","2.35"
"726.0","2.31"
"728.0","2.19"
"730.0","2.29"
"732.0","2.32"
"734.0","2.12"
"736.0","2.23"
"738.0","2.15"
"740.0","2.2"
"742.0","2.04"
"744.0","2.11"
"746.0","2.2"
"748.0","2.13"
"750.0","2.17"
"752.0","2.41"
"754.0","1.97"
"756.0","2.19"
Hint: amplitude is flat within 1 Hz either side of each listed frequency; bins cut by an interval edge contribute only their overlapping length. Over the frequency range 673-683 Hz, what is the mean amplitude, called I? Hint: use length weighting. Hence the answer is 2.38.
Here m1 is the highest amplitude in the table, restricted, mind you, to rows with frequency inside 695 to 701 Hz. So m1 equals 2.8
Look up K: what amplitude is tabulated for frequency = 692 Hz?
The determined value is 2.69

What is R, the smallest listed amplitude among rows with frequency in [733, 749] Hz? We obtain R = 2.04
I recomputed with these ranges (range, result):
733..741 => 2.17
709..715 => 2.66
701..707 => 2.59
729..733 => 2.3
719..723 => 2.49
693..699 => 2.57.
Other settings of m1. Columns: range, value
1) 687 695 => 2.69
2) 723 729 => 2.35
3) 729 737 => 2.32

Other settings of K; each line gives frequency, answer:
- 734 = 2.12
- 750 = 2.17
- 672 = 2.54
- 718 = 2.35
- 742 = 2.04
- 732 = 2.32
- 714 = 2.59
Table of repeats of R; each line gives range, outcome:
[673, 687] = 2.19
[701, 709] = 2.46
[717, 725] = 2.35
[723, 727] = 2.31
